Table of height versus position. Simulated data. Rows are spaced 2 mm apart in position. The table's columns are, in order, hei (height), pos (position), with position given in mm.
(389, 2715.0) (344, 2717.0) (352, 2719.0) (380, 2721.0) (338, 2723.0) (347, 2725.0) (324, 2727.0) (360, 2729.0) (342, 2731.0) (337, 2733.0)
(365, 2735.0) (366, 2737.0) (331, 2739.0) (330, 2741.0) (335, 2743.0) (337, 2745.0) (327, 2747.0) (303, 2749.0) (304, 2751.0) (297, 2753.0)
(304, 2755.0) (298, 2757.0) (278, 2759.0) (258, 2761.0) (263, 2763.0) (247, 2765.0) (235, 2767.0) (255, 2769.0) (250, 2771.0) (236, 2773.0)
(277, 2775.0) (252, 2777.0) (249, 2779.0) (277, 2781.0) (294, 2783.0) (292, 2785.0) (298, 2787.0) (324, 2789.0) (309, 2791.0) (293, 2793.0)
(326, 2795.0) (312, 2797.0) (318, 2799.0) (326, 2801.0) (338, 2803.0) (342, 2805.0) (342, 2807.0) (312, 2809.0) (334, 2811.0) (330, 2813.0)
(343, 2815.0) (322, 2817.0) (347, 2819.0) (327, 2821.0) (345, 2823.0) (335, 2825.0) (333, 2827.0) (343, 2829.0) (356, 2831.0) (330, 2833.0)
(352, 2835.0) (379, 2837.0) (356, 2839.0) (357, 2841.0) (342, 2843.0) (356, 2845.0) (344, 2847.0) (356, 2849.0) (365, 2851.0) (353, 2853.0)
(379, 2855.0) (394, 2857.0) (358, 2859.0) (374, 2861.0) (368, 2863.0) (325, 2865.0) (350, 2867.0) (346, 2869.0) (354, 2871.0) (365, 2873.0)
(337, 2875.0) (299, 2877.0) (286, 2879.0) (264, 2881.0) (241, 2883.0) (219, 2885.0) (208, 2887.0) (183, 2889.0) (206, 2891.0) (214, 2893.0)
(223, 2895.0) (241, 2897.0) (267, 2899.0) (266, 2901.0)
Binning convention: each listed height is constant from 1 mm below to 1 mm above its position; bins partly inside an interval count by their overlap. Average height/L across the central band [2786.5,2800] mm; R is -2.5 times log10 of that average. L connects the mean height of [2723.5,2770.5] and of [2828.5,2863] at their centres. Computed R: 0.07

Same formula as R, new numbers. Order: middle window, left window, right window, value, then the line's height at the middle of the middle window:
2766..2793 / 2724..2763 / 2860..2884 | 0.18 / 323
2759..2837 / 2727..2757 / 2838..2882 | 0.11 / 338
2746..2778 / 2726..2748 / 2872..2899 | 0.19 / 326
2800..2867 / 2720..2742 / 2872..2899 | -0.22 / 285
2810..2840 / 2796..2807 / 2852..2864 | 0.01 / 346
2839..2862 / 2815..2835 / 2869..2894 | -0.18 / 307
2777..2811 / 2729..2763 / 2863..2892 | 0.00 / 307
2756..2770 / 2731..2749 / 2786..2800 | 0.24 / 327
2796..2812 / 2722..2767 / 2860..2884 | -0.03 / 321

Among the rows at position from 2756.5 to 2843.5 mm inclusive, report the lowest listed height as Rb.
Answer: 235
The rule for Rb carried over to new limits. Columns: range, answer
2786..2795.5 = 293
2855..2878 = 299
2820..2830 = 327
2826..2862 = 330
